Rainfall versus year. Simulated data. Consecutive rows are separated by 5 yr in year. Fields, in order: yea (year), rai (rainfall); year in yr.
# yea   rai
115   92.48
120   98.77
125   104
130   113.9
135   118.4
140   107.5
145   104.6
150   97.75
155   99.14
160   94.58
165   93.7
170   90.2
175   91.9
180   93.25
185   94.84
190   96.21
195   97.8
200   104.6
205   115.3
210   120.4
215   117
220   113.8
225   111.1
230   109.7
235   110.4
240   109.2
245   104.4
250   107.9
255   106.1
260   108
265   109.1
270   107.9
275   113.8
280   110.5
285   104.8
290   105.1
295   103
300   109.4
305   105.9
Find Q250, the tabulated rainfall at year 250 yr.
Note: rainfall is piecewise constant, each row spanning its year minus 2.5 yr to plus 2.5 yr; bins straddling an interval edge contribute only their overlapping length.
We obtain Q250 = 107.9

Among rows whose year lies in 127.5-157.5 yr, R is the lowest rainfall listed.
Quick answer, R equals 97.75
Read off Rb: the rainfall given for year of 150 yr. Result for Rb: 97.75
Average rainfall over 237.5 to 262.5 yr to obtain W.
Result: 107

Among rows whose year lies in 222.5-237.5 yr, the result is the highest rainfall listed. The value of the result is 111.1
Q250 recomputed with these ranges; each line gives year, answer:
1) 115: 92.48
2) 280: 110.5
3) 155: 99.14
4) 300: 109.4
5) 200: 104.6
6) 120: 98.77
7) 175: 91.9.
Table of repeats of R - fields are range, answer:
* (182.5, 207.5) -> 94.84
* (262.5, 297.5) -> 103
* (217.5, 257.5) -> 104.4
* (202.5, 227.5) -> 111.1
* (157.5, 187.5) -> 90.2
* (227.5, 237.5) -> 109.7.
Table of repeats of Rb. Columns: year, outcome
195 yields 97.8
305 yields 105.9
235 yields 110.4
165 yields 93.7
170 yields 90.2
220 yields 113.8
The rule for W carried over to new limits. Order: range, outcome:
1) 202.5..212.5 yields 118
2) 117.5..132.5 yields 106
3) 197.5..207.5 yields 110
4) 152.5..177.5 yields 93.9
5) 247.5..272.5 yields 108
